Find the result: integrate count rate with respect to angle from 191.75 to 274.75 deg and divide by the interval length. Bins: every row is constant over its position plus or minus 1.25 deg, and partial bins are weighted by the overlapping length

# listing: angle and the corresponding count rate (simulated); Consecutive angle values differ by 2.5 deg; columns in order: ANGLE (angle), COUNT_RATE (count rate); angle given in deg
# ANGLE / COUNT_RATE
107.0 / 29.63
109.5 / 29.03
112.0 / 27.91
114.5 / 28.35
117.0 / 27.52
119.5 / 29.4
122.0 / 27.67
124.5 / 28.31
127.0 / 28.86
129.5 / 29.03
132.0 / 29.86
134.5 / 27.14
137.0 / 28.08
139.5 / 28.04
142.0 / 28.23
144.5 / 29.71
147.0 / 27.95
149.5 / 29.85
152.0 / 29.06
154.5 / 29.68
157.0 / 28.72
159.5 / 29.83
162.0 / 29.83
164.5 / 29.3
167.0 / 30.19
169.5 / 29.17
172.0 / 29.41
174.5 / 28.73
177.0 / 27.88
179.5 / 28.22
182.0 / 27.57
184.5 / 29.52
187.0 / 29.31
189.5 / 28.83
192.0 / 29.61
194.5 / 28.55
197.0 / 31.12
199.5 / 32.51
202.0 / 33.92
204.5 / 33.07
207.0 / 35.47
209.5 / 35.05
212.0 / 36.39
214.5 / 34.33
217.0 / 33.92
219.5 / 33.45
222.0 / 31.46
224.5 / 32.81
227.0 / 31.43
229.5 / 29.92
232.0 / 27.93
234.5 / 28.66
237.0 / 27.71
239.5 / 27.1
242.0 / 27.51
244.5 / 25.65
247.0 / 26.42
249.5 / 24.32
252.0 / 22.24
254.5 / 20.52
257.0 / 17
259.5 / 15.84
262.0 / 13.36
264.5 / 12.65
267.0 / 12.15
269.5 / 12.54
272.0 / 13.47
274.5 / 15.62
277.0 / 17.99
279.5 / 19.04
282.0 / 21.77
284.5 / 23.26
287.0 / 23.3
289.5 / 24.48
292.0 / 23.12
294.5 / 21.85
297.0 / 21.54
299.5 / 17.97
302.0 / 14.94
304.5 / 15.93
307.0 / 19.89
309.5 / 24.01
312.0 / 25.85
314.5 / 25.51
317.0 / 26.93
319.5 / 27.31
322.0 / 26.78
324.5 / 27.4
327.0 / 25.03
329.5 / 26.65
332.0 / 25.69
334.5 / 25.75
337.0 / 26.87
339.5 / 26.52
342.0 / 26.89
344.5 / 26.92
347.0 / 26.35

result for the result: 26.4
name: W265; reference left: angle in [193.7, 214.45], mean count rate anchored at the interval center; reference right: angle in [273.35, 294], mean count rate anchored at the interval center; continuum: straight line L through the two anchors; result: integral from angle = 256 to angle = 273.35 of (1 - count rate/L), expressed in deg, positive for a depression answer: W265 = 7.40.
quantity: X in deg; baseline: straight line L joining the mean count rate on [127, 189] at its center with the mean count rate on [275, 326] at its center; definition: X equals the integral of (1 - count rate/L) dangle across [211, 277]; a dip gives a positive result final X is 2.5 deg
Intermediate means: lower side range 28.9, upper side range 22.4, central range 24.2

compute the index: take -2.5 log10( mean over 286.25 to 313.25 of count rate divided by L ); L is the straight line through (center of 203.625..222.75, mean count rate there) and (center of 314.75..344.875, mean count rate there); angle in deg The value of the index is 0.325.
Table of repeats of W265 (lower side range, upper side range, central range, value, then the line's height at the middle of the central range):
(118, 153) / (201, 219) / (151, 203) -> 3.8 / 31.9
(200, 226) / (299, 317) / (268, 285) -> 5.3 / 25.4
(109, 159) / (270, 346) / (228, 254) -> -1.6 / 25.1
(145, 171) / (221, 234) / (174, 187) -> 0.6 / 29.8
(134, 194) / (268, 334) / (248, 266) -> 4.6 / 24.1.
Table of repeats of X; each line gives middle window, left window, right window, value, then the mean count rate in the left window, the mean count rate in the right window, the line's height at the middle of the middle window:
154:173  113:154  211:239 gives 0.0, 28.6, 31.5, 29.5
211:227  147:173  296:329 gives -3.9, 29.4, 23.1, 27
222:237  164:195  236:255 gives -2.2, 28.9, 25.3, 26.2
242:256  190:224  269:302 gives 1.0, 32.9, 19.7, 25.8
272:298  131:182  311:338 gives 5.9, 28.9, 26.3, 26.9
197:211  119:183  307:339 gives -2.9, 28.8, 25.9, 27.9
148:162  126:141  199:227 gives 0.2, 28.5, 33.8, 29.9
